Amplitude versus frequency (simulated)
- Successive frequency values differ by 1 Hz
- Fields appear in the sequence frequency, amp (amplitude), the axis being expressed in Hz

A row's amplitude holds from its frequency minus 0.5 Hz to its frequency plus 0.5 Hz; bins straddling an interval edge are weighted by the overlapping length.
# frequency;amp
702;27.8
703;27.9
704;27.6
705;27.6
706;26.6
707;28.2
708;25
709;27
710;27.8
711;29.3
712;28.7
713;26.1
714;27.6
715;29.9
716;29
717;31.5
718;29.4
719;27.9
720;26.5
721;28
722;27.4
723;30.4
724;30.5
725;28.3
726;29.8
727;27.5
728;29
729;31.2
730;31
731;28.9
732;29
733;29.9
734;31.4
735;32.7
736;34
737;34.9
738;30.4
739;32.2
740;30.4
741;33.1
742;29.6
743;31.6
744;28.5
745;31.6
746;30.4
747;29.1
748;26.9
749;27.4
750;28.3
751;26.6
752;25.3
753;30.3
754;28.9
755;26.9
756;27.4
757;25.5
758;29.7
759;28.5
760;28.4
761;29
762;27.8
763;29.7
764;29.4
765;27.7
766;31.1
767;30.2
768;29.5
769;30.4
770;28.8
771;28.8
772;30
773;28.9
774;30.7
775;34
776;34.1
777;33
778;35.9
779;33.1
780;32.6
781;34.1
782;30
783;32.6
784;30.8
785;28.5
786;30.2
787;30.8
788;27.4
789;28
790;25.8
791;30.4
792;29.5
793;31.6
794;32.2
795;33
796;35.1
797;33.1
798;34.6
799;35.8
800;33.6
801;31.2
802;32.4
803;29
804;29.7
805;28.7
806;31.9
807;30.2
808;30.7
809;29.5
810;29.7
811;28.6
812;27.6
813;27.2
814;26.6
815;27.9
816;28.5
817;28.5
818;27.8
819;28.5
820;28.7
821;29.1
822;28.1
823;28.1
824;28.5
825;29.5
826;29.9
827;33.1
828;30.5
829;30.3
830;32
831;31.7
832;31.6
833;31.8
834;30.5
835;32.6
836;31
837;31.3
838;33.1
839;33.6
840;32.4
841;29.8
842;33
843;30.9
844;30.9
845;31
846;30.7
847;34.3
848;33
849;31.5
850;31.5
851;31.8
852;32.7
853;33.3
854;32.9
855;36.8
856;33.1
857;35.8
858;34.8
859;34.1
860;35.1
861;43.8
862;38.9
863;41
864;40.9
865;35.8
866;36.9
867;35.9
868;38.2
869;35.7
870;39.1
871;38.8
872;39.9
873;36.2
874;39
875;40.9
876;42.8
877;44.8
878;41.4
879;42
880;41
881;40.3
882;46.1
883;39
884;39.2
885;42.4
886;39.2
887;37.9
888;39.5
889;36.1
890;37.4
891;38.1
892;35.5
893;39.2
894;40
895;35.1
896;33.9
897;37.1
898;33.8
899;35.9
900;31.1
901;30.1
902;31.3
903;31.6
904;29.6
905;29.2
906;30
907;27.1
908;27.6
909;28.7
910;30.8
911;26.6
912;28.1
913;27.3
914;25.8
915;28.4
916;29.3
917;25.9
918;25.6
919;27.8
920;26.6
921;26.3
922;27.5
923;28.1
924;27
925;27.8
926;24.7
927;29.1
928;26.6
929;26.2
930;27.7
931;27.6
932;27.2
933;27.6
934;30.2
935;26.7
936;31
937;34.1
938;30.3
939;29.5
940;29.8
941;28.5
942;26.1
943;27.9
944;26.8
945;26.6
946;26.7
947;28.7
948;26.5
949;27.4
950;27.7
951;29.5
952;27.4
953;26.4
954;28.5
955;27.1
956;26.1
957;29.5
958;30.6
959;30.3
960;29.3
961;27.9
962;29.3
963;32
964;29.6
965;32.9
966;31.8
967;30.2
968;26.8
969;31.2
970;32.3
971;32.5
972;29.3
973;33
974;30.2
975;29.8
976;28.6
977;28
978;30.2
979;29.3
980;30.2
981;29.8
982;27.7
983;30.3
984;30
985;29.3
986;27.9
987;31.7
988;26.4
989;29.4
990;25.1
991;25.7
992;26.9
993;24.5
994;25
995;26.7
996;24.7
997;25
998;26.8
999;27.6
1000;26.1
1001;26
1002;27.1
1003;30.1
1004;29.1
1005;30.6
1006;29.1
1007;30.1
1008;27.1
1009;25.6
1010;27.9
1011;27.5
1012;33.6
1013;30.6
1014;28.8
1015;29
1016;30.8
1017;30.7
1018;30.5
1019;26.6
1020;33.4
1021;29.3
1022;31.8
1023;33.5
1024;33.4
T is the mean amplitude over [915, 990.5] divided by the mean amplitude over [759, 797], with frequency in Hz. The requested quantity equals 0.9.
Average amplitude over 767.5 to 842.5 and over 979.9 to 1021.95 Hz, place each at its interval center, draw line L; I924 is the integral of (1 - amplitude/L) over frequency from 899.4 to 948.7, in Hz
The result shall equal 1.80 Hz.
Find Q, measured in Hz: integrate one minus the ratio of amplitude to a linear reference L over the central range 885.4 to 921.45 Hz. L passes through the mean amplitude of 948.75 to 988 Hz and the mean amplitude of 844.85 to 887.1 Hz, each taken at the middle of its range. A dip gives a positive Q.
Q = 3.0 Hz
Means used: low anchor 37.5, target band 31.8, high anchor 29.5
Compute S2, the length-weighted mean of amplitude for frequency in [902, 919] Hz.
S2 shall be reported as 28.3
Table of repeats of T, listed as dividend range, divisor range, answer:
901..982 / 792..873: 0.89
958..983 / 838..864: 0.89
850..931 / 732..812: 1.12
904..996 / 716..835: 0.95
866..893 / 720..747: 1.30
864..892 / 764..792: 1.29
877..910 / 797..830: 1.20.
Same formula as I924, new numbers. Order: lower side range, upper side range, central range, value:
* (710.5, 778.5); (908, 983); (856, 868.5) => -3.6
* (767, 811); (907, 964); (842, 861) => -2.2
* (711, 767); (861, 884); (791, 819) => 3.2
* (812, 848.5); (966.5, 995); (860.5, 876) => -4.6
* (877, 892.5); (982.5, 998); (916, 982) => 6.7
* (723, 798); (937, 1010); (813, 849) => -1.0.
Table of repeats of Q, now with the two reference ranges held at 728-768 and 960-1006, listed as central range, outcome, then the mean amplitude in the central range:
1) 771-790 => -1.07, 31.2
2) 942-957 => 0.77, 27.4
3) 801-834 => -0.27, 29.6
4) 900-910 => -0.19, 29.6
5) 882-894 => -4.03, 38.9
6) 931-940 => -0.17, 29.5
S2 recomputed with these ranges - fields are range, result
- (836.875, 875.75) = 35.2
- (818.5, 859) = 31.6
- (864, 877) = 38.6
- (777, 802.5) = 31.7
